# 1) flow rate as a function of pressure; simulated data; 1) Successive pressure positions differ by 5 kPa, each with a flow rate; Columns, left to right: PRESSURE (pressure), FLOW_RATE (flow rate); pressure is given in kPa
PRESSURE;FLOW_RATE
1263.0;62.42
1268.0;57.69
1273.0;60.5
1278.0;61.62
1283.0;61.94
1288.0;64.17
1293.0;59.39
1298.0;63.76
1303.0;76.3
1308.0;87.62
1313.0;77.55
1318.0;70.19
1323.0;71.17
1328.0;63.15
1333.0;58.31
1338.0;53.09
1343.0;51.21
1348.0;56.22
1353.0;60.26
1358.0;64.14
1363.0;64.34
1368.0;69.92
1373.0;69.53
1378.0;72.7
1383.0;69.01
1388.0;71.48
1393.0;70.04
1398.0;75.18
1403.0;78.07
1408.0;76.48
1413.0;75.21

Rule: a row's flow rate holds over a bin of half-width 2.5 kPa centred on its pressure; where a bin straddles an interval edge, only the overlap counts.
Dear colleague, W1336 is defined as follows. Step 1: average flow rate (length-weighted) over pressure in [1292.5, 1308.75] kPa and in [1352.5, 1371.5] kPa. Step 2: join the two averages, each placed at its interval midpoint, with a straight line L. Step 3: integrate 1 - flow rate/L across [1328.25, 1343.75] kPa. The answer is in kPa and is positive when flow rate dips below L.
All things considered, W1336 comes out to 2.8 kPa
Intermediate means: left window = 71.6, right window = 65.4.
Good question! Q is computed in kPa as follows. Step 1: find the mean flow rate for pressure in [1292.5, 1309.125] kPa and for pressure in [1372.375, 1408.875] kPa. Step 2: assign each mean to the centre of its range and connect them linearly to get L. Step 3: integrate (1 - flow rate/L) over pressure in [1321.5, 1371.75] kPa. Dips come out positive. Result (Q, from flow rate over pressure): 7.8 kPa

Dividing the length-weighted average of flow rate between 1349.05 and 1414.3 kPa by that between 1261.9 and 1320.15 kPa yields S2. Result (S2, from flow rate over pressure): 1.05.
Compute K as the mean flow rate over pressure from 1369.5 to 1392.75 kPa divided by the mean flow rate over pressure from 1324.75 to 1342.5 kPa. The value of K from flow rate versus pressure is 1.2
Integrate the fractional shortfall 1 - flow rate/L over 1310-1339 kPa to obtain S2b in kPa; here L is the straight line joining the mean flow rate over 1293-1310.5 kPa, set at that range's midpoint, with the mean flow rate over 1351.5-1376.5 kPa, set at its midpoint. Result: 1.8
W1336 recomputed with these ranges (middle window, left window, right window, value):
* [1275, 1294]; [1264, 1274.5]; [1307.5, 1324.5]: 0.8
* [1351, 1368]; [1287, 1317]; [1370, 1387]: 1.6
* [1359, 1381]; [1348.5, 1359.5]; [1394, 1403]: -0.9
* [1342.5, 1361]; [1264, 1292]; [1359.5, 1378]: 2.3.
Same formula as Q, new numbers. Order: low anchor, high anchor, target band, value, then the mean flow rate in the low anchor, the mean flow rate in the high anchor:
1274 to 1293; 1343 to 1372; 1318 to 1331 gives -1.1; 62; 62.3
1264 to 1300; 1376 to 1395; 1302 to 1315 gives -3.5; 61.3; 70.8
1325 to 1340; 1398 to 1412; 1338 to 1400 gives 2.2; 58.8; 76.7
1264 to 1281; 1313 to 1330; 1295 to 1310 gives -2.0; 60.2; 69.7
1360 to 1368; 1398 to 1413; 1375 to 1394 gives 0.1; 66.1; 76.6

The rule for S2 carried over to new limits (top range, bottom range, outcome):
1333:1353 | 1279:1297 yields 0.89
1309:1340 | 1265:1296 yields 1.10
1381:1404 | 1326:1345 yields 1.29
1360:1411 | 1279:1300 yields 1.15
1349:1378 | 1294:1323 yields 0.89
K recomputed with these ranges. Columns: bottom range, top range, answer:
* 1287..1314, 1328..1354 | 0.79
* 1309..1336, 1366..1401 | 1.03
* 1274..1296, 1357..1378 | 1.10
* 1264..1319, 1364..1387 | 1.04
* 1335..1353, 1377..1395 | 1.29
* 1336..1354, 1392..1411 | 1.37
